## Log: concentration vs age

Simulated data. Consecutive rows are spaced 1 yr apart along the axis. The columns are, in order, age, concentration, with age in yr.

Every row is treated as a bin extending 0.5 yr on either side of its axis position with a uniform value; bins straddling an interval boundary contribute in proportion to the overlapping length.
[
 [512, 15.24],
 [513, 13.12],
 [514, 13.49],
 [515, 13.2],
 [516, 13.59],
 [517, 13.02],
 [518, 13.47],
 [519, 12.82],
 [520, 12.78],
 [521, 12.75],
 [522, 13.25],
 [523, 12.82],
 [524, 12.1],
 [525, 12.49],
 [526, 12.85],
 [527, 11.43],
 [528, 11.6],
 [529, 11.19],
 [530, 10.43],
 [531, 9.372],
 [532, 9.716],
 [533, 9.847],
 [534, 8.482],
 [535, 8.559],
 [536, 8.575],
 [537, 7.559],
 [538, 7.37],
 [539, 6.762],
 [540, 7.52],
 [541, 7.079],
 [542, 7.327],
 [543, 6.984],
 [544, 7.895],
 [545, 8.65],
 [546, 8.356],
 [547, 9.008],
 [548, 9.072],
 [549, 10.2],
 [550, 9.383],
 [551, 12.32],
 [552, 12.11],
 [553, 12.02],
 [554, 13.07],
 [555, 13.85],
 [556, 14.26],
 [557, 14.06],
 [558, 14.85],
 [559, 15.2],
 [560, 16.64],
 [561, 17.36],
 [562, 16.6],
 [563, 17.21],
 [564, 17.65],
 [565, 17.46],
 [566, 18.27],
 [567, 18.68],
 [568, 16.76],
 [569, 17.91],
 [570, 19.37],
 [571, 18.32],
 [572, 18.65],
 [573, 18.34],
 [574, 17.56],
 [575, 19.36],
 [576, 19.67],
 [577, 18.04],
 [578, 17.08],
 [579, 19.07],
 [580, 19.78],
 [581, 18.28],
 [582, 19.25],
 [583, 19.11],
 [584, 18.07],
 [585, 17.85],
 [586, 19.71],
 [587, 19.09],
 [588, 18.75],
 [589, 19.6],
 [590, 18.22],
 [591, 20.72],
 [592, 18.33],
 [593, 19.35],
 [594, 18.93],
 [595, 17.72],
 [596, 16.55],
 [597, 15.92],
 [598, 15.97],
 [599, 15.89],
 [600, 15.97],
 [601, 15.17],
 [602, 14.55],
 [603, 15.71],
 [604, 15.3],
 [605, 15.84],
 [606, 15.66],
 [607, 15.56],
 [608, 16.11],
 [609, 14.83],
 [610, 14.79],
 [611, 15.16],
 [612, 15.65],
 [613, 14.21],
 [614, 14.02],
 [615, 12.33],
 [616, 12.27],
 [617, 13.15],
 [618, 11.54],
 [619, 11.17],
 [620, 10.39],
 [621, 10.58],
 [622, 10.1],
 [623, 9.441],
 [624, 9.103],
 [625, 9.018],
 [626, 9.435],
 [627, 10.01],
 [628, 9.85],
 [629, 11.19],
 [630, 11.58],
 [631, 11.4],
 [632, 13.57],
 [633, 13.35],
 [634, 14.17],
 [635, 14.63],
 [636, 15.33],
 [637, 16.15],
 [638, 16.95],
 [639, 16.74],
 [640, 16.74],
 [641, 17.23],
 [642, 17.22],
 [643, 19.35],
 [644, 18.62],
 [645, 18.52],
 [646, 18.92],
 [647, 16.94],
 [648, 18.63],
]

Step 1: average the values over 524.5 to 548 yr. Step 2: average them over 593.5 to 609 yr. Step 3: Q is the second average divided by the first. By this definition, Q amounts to 1.76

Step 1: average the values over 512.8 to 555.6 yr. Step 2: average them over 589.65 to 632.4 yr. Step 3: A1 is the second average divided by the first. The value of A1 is 1.32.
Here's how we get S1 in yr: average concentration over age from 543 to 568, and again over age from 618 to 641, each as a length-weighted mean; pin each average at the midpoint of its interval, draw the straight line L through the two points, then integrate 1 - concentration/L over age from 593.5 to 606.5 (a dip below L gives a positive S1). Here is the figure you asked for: -3.32 yr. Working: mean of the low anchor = 13.4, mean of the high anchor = 12.4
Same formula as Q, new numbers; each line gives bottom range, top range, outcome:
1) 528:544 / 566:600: 2.15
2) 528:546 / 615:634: 1.30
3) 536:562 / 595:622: 1.33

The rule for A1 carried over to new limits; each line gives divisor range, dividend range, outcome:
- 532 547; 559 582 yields 2.25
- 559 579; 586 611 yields 0.94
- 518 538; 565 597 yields 1.69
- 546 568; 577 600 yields 1.29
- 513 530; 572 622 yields 1.30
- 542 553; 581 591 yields 2.01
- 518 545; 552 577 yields 1.67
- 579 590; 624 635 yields 0.60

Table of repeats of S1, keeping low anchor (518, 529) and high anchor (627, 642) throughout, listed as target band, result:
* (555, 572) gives -4.9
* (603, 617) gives -1.0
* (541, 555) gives 3.4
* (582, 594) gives -4.9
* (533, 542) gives 3.4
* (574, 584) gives -4.1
